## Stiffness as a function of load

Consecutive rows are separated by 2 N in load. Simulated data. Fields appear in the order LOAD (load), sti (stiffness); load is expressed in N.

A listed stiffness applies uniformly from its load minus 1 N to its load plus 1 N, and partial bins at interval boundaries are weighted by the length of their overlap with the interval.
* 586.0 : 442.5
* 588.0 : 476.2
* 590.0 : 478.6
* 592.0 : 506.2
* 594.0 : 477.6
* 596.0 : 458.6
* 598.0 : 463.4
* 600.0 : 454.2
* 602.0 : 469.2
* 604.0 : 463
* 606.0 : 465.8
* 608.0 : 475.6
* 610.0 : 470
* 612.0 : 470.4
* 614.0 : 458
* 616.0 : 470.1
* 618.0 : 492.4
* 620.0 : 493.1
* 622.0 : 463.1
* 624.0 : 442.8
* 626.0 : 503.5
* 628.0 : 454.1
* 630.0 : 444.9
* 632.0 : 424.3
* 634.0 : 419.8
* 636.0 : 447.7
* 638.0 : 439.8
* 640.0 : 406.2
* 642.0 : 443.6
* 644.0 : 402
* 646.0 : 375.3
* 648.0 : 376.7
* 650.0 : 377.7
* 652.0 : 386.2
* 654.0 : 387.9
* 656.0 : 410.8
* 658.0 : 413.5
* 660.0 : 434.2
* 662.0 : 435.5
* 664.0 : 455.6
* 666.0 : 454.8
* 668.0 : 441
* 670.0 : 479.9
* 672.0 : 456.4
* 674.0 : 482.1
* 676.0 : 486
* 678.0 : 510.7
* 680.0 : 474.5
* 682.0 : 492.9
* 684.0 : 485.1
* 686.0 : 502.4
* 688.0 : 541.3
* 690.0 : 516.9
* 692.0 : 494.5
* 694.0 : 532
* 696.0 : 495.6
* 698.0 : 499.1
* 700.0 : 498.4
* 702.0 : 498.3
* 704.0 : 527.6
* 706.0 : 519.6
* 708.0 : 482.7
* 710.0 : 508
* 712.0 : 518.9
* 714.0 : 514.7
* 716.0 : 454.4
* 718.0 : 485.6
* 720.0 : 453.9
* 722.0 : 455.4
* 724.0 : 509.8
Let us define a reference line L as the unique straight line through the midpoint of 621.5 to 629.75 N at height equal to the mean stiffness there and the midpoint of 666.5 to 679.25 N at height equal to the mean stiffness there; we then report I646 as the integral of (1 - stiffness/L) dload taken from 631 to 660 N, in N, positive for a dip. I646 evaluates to 3.7 N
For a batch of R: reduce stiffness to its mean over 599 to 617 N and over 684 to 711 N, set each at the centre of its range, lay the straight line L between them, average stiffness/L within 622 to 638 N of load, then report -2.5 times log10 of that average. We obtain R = 0.07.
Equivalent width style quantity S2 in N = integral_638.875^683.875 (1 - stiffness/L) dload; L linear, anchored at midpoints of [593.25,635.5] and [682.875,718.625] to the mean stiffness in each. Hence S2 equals 4.6 N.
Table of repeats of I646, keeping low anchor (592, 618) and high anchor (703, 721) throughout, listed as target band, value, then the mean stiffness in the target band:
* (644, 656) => 2.4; 385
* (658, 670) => 1.0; 445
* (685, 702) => -0.6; 509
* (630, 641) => 1.1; 429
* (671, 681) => 0.1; 482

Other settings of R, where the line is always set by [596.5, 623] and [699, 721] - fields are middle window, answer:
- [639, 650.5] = 0.20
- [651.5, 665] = 0.15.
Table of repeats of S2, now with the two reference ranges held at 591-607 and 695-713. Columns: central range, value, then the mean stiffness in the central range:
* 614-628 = 0.08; 474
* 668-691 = 0.27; 491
